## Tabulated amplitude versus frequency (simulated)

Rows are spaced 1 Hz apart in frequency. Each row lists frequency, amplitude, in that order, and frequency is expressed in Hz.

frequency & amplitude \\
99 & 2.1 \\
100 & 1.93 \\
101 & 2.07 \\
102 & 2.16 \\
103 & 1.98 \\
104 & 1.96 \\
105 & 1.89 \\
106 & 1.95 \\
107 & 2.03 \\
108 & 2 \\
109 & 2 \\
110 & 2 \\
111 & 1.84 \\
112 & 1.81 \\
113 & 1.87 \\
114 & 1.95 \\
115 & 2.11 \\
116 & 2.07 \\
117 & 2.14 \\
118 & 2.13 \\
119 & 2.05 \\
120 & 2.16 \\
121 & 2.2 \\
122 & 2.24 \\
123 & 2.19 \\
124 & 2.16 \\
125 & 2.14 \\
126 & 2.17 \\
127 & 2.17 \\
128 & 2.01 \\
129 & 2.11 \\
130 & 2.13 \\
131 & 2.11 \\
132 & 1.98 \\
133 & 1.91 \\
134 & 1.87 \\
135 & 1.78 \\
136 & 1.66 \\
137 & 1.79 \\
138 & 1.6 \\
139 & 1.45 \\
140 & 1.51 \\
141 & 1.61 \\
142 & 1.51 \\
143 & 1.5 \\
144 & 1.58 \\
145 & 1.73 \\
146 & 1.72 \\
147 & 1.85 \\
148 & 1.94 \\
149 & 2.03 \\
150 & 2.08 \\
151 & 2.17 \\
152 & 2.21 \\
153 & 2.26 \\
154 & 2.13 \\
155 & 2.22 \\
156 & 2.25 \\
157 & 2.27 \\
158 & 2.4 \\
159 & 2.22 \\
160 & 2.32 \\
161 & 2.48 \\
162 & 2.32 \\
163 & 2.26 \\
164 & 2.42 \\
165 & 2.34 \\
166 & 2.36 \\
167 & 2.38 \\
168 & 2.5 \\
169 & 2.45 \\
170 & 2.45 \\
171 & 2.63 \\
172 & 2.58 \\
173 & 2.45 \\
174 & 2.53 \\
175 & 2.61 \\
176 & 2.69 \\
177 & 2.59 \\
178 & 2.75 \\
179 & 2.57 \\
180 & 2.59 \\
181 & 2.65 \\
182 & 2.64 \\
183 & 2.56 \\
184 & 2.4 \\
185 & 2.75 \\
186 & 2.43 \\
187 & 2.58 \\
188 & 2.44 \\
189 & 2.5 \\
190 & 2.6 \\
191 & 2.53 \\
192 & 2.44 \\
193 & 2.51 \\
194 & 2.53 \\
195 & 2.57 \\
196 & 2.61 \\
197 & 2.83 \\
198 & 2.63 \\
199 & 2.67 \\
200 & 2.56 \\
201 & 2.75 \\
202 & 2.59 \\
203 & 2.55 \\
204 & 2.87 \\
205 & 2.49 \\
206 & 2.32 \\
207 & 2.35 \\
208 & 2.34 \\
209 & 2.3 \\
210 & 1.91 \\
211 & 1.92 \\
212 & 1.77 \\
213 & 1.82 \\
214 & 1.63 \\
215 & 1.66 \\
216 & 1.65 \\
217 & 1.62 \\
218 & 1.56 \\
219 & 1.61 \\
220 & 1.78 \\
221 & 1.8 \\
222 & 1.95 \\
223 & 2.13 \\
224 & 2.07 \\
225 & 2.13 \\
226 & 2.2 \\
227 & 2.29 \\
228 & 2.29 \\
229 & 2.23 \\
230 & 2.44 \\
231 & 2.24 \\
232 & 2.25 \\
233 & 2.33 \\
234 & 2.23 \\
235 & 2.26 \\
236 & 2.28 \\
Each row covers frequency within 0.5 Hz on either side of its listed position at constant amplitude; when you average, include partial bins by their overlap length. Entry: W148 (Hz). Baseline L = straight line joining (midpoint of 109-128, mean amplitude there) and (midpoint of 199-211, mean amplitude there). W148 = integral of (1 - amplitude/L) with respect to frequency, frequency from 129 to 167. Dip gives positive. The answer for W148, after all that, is 3.4 Hz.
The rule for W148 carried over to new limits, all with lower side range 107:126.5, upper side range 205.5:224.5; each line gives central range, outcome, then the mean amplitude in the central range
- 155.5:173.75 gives -3.8 Hz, 2.4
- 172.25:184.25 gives -3.8 Hz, 2.59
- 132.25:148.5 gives 2.7 Hz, 1.69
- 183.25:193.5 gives -3.0 Hz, 2.52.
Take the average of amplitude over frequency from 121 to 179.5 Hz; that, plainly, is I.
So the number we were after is 2.14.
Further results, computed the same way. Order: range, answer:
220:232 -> 2.15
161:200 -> 2.53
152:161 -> 2.27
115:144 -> 1.94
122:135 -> 2.07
